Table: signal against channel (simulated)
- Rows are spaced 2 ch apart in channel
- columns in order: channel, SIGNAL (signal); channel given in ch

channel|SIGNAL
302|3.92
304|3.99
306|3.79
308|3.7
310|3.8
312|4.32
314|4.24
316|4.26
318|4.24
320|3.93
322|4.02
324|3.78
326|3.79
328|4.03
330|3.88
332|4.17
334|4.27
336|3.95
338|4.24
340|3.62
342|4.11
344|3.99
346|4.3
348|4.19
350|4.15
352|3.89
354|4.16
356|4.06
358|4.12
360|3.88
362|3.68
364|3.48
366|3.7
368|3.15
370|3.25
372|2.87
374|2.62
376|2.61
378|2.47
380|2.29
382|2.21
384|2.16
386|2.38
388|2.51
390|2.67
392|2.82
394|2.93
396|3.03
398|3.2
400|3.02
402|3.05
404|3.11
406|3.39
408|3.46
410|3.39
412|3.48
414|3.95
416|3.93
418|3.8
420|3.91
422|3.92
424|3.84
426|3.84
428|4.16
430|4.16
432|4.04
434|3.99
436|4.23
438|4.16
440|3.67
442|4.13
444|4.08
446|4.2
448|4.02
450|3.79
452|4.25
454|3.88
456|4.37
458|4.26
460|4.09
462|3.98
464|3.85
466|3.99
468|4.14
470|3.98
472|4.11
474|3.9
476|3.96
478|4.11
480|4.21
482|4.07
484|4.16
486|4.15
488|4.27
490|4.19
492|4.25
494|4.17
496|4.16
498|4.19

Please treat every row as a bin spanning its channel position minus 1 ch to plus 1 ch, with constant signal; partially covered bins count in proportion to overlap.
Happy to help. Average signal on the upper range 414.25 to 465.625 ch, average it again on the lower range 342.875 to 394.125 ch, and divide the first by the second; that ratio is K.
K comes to 1.23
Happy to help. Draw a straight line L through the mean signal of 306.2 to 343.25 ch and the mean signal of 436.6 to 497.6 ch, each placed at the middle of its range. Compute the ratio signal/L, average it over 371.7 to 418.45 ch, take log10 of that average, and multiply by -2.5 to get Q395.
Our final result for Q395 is 0.34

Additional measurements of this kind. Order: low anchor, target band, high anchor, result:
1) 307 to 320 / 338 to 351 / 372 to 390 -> -0.220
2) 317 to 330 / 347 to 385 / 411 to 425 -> 0.179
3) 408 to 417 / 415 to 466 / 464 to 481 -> -0.051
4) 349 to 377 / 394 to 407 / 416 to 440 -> 0.215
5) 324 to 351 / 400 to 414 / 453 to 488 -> 0.213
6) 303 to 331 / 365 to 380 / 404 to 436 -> 0.316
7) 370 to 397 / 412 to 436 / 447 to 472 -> -0.171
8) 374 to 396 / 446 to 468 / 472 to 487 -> -0.098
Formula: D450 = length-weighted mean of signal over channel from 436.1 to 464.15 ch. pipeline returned 4.06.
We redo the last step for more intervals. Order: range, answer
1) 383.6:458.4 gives 3.62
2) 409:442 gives 3.91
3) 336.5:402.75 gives 3.3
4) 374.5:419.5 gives 3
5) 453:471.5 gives 4.06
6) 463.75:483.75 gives 4.04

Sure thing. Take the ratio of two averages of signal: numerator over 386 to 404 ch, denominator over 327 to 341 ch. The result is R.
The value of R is 0.72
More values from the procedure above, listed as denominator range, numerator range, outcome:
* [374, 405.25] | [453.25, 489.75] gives 1.51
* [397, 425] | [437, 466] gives 1.15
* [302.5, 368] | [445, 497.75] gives 1.03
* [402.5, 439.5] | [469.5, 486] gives 1.07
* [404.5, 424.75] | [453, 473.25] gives 1.10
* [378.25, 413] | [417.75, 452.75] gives 1.39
